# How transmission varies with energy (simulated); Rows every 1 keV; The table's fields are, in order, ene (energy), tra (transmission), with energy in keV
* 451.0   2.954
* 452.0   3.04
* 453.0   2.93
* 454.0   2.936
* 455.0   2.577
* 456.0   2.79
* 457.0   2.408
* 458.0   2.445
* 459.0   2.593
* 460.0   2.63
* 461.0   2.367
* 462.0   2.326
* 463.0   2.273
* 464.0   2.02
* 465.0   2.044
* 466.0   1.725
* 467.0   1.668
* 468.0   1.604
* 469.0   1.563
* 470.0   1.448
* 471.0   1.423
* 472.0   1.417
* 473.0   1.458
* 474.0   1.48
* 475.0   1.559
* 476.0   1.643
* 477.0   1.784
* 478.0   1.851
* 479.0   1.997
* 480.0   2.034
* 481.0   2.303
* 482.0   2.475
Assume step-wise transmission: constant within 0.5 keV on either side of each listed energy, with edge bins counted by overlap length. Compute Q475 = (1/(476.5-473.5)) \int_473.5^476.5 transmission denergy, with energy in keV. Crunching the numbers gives 1.56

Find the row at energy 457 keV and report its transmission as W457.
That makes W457 2.408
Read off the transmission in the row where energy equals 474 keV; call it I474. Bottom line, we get 1.48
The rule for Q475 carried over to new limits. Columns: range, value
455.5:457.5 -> 2.6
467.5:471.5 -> 1.51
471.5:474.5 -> 1.45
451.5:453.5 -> 2.99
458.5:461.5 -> 2.53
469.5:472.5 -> 1.43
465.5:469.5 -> 1.64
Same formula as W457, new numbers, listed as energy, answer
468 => 1.604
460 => 2.63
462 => 2.326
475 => 1.559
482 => 2.475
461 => 2.367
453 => 2.93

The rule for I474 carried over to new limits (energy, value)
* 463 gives 2.273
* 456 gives 2.79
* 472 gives 1.417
